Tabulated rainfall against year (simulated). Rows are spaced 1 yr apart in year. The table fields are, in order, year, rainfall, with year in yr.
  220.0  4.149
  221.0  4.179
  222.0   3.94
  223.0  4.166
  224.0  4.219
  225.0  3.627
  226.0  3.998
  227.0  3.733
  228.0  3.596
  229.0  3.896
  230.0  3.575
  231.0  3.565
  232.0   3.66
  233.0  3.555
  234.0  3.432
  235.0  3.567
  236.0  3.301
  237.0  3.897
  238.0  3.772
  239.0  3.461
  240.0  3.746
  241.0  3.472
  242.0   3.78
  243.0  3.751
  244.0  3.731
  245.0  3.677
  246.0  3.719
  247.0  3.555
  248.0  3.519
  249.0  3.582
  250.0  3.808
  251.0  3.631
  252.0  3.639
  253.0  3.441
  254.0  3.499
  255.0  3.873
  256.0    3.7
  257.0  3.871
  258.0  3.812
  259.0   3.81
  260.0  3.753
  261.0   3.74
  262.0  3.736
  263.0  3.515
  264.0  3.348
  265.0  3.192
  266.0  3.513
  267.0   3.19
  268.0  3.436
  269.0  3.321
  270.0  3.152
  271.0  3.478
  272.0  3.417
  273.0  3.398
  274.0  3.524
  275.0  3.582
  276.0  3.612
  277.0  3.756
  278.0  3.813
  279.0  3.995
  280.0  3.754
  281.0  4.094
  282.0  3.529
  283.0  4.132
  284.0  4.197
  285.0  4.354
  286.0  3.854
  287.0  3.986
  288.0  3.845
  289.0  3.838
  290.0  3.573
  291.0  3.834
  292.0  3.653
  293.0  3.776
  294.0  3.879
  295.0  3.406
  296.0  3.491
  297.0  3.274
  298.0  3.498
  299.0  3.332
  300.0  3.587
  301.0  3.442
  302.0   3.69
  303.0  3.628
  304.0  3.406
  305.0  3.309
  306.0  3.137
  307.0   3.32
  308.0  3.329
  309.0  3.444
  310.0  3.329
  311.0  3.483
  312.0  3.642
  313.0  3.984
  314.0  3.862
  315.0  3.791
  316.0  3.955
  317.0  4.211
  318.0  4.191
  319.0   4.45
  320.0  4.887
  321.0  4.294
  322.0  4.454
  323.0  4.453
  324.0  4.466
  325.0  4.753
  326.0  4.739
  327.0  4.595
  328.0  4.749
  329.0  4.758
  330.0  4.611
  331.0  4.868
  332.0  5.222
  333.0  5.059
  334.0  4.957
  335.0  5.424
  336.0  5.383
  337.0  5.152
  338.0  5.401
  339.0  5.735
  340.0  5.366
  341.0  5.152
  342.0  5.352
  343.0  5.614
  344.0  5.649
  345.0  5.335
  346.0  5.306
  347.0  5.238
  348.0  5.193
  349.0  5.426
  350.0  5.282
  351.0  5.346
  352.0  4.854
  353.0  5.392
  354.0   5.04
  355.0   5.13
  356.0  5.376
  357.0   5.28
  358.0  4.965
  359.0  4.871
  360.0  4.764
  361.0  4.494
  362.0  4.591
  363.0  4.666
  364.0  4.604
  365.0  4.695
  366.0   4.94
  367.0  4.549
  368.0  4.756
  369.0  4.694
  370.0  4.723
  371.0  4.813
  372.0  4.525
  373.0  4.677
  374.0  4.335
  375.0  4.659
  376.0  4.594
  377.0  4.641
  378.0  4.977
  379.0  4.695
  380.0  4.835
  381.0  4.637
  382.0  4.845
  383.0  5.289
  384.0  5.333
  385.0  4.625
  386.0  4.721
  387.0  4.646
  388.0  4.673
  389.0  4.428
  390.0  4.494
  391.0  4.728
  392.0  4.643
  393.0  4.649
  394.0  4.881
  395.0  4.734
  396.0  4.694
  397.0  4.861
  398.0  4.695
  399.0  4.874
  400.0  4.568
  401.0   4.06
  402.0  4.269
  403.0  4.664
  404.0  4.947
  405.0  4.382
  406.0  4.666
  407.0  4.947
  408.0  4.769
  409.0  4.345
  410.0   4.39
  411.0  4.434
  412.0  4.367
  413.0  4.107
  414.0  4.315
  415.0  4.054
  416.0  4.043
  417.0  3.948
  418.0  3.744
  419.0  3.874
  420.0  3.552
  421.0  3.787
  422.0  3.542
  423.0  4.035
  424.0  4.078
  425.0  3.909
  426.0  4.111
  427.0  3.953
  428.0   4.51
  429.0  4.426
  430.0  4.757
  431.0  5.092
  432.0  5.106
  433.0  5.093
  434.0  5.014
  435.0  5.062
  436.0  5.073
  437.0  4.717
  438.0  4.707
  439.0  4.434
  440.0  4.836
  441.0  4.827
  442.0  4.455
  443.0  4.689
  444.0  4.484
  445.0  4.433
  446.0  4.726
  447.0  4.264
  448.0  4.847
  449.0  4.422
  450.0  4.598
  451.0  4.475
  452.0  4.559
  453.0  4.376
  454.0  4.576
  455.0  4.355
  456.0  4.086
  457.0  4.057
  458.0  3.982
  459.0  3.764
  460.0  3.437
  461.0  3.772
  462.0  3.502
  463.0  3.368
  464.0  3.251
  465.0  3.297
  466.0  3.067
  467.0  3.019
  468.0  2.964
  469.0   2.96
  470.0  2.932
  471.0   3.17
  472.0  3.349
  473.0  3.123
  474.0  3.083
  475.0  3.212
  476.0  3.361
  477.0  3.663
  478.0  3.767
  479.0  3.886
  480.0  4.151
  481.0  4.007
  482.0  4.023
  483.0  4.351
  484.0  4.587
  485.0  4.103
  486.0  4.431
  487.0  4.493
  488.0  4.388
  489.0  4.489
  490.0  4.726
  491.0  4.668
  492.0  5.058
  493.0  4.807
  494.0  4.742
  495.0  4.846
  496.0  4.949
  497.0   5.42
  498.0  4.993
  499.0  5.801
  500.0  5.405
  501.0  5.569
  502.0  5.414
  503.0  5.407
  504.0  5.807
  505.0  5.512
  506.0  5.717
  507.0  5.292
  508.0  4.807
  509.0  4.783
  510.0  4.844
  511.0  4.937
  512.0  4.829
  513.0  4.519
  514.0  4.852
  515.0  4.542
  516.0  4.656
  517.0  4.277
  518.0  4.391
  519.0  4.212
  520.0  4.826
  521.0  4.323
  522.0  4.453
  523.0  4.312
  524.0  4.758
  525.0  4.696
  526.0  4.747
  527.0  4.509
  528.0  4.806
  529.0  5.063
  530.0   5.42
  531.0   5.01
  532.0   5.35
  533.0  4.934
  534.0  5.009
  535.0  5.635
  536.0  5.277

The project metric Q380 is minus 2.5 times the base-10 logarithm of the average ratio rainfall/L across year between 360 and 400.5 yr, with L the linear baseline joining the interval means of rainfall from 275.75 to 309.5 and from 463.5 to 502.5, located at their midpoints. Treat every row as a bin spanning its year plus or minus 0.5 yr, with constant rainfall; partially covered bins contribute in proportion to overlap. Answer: -0.21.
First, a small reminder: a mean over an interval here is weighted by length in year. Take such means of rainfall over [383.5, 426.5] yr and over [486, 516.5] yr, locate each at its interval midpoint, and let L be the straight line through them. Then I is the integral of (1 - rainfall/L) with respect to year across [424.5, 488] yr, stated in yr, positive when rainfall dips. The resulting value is 8.0 yr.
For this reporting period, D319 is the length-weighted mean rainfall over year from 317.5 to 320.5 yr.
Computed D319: 4.51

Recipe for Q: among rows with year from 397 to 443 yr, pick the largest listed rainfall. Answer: 5.106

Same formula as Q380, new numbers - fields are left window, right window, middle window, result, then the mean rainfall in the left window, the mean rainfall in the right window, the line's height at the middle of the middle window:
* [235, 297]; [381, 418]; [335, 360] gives -0.24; 3.66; 4.58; 4.22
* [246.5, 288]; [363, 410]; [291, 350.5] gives -0.06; 3.66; 4.69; 4.12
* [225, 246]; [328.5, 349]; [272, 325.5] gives 0.21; 3.66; 5.24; 4.63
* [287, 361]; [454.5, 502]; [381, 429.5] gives -0.05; 4.44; 4.07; 4.24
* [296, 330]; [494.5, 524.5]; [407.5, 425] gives 0.10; 3.93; 4.95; 4.46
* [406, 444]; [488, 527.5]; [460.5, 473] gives 0.40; 4.41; 4.89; 4.65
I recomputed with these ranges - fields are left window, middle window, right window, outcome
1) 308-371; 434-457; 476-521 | 0.8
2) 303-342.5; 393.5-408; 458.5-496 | -1.9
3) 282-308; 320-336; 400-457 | -3.9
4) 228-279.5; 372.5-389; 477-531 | -2.2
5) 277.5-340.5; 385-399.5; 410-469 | -1.8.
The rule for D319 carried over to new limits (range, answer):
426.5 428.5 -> 4.23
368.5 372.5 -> 4.69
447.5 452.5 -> 4.58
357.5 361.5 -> 4.77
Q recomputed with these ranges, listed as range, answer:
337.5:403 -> 5.735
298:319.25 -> 4.45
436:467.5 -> 5.073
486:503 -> 5.801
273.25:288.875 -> 4.354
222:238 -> 4.219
